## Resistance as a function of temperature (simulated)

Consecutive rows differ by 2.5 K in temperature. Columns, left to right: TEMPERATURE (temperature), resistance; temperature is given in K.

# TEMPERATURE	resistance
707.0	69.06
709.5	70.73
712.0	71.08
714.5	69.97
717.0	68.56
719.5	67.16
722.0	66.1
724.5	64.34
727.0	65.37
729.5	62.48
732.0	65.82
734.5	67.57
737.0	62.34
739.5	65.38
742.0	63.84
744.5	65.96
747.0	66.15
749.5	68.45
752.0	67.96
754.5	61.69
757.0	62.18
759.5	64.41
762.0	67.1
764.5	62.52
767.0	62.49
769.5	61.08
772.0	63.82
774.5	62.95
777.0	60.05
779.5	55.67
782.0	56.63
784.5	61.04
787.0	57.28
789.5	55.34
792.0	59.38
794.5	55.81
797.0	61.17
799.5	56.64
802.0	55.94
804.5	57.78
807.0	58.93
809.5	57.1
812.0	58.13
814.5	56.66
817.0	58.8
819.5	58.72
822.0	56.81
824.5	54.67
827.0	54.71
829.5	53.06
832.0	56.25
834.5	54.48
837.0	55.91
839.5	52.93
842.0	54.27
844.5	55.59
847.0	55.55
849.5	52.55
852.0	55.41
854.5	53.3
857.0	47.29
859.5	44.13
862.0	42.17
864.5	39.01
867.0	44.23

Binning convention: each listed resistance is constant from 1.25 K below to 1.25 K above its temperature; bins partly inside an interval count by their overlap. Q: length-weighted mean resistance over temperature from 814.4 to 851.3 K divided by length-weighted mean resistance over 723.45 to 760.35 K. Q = 0.85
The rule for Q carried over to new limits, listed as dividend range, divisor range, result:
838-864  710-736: 0.76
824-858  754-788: 0.88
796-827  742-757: 0.88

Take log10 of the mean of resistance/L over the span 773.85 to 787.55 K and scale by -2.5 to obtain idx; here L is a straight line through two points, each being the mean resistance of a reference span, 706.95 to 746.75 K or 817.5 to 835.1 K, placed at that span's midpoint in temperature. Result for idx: 0.03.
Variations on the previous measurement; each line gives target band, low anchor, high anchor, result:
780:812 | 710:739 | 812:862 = 0.02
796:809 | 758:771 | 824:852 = 0.02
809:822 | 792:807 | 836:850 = -0.02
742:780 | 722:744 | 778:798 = -0.04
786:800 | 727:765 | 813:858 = 0.04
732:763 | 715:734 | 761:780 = -0.02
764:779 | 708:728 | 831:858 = 0.00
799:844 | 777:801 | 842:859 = -0.02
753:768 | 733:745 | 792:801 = -0.02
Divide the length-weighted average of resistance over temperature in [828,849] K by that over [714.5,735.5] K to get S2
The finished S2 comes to 0.8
